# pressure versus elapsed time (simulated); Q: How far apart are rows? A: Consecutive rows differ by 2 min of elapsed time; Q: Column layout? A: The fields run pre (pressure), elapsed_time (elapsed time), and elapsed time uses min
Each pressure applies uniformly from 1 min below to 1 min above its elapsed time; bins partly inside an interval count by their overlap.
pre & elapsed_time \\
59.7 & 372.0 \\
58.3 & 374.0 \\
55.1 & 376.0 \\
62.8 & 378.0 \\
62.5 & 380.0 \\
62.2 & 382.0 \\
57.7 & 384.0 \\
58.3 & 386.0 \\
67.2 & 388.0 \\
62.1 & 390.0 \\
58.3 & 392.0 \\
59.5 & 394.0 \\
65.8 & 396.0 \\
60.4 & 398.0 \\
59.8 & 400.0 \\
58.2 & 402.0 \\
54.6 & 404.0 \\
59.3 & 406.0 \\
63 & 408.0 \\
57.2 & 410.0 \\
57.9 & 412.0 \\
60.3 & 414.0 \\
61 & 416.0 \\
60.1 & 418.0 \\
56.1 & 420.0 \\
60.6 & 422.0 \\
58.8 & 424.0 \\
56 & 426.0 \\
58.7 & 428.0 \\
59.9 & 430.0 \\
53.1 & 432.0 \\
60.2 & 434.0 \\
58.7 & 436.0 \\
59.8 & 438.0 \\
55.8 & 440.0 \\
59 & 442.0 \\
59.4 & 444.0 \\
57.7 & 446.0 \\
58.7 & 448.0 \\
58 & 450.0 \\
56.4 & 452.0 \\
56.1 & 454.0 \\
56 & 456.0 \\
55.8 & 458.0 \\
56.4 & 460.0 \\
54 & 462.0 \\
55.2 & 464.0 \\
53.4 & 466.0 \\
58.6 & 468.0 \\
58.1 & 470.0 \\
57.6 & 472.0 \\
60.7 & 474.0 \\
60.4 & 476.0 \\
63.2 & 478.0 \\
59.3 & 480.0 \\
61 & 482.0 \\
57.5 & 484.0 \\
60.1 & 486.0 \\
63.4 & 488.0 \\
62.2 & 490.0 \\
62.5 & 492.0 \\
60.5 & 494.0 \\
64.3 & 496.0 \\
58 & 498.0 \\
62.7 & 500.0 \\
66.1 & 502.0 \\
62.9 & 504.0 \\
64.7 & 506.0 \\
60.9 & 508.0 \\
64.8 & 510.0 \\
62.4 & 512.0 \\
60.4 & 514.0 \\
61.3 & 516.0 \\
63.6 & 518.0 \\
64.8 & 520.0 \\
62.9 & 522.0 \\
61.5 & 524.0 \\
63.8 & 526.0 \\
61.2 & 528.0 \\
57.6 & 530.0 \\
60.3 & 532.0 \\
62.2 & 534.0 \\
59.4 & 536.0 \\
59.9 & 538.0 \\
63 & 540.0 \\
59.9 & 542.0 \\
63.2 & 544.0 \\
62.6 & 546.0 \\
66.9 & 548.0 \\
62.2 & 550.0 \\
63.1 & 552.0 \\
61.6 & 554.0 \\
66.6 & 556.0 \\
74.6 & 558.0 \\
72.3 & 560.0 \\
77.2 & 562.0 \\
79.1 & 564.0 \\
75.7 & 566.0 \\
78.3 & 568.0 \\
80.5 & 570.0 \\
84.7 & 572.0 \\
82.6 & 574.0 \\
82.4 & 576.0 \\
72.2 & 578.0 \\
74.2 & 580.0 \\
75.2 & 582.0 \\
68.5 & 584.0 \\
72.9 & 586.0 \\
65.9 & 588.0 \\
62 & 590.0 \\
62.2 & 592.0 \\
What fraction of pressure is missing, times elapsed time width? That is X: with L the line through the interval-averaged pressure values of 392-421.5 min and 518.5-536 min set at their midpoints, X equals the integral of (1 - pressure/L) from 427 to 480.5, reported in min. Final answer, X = 2.3 min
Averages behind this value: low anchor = 59.5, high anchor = 61.7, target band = 57.8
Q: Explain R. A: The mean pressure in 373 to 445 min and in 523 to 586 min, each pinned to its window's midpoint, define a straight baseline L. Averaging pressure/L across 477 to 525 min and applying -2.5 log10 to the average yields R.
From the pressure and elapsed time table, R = 0.06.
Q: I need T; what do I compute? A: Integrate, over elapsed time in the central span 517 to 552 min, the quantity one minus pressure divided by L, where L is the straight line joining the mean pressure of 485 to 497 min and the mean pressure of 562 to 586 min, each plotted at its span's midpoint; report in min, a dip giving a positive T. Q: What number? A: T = 4.0 min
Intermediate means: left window 62.2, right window 77.4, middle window 62.1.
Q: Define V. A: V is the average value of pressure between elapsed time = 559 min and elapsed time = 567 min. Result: 76.1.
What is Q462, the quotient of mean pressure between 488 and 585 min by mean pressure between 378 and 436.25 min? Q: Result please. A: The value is 1.12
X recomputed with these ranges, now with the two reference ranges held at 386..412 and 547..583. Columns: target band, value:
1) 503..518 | 1.5 min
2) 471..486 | 1.5 min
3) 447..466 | 2.6 min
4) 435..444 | 0.7 min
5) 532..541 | 1.3 min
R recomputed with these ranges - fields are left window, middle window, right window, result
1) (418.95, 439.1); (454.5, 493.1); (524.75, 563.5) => 0.034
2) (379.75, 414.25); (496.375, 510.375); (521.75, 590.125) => 0.050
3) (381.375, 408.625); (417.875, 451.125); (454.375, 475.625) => 0.001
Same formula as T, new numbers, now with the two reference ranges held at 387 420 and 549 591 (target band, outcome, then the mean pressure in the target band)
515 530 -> 1.5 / 62.4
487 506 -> 1.3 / 62.6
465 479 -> 1.4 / 58.9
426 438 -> 0.8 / 58.1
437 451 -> 1.1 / 58.3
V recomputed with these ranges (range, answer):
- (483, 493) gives 61.1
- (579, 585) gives 72.6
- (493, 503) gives 62.3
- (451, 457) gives 56.2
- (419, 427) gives 57.9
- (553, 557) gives 64.1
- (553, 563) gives 70.5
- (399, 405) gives 57.5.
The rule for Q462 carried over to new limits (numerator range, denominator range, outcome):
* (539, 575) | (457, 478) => 1.24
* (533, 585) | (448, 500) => 1.20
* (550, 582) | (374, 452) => 1.26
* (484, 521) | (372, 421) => 1.04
